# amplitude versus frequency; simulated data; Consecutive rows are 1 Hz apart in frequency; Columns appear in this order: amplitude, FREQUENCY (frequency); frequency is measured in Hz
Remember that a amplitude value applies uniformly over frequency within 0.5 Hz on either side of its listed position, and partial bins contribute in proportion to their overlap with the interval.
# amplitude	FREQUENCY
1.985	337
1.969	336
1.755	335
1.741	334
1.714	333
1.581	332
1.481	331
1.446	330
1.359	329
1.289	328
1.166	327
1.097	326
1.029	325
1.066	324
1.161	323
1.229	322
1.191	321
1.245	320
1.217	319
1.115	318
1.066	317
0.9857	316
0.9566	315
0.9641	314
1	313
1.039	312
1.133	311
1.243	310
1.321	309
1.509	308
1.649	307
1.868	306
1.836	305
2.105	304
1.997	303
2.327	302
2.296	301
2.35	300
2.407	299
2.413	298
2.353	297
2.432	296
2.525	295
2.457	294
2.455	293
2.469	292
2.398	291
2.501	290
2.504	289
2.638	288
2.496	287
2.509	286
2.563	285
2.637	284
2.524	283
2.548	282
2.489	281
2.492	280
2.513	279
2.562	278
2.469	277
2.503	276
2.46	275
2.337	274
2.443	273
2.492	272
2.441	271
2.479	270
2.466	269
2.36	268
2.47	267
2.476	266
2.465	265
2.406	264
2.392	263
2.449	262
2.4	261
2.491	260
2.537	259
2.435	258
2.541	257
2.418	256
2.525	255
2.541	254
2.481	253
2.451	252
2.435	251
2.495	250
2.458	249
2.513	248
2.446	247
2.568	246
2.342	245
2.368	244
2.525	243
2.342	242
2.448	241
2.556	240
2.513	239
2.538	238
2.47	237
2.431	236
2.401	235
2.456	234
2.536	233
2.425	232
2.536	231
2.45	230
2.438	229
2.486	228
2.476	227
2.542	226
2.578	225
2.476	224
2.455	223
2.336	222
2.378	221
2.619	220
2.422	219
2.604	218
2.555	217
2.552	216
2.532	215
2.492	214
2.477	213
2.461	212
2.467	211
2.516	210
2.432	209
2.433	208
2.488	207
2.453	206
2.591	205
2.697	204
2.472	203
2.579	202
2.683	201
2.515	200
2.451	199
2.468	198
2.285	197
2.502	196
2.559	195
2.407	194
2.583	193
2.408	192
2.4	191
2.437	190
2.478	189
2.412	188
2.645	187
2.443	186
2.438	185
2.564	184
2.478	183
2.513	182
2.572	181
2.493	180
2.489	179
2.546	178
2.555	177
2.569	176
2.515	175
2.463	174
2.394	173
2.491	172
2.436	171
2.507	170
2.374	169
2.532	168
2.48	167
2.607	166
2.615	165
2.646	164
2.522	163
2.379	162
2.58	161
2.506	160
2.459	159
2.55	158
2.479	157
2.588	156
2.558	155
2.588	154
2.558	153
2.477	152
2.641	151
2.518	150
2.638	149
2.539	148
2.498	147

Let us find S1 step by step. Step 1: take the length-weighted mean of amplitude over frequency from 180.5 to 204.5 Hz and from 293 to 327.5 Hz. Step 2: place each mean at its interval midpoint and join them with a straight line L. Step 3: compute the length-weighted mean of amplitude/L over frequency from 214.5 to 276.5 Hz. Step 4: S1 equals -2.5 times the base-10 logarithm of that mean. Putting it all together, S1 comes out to -0.18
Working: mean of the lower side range 2.5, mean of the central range 2.47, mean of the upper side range 1.59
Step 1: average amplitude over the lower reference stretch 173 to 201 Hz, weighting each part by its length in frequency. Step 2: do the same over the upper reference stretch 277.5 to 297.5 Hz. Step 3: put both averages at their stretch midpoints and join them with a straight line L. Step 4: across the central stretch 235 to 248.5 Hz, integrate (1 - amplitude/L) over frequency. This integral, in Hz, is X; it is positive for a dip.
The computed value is 0.2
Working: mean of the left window 2.49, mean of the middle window 2.46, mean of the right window 2.5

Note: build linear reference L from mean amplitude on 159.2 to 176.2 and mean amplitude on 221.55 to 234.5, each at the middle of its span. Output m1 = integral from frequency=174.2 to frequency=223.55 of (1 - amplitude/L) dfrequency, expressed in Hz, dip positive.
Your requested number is -0.2 Hz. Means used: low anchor 2.5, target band 2.5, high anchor 2.48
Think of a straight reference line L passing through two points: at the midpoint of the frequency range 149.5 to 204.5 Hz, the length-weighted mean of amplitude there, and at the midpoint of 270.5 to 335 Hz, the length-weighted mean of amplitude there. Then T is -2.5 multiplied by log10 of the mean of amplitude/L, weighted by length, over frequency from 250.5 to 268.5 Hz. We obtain -0.166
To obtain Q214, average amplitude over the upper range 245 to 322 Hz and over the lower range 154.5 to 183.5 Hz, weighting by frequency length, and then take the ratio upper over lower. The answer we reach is 0.9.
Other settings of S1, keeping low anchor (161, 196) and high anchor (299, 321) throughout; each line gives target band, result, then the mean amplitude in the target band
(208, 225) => -0.13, 2.49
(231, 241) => -0.20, 2.48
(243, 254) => -0.24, 2.46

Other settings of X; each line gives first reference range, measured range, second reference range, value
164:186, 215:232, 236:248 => -0.11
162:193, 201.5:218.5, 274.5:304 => -0.22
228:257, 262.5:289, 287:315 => -3.47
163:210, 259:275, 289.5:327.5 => -3.99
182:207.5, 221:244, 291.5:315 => -1.81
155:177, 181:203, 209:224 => 0.09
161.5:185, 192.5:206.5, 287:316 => -0.71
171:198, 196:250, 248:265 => -0.22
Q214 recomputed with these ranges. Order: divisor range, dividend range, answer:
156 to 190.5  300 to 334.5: 0.56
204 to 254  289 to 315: 0.79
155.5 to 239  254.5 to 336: 0.81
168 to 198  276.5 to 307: 0.96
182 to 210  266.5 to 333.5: 0.78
